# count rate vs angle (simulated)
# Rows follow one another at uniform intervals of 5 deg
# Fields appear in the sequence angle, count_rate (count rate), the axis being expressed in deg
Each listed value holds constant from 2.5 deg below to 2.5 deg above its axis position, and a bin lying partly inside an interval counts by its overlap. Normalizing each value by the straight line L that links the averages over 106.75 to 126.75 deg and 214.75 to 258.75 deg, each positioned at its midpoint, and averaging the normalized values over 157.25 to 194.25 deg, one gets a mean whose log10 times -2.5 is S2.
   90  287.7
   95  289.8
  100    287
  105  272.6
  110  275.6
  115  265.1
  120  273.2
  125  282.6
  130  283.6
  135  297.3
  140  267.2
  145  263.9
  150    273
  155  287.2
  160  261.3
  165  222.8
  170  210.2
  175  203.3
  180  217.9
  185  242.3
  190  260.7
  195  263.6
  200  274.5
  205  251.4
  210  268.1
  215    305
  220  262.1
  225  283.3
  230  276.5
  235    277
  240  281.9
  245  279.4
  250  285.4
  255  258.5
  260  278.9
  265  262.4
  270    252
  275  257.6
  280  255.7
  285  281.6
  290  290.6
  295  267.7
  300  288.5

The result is 0.182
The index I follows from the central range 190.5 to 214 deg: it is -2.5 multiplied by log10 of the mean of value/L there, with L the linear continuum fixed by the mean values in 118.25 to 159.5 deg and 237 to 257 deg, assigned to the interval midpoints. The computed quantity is 0.04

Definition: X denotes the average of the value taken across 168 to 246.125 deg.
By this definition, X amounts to 260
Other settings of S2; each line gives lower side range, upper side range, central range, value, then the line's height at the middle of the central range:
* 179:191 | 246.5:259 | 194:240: -0.07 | 256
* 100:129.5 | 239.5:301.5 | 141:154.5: 0.01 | 275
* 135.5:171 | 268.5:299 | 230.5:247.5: -0.05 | 266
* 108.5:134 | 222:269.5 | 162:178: 0.28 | 276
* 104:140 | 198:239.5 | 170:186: 0.26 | 276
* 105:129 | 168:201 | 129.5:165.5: -0.05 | 258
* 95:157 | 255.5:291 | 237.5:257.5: -0.03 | 269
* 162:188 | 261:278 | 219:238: -0.14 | 243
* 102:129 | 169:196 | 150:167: -0.05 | 248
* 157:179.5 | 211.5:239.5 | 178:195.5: -0.01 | 243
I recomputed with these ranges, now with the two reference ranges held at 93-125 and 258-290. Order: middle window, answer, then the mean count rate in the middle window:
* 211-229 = -0.05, 282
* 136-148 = 0.02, 270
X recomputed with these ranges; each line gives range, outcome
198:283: 271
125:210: 256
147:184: 240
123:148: 279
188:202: 266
